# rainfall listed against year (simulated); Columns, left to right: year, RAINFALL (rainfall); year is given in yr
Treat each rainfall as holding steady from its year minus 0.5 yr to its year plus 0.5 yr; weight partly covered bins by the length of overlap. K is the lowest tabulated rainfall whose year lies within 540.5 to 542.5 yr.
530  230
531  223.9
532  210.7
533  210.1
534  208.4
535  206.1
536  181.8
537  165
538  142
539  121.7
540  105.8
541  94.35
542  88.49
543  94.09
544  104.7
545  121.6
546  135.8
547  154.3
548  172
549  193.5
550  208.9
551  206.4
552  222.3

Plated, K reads 88.49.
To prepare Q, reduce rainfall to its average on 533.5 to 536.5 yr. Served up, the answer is 199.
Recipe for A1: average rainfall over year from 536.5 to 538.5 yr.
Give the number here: 154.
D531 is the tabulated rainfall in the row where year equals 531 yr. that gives 223.9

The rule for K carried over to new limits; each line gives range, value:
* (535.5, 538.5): 142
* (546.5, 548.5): 154.3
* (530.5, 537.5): 165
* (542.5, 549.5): 94.09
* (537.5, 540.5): 105.8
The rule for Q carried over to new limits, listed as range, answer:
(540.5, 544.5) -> 95.4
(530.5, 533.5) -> 215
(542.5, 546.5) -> 114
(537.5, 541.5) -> 116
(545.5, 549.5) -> 164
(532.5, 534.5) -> 209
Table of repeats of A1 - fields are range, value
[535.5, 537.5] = 173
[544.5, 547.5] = 137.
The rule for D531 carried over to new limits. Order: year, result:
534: 208.4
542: 88.49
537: 165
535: 206.1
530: 230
